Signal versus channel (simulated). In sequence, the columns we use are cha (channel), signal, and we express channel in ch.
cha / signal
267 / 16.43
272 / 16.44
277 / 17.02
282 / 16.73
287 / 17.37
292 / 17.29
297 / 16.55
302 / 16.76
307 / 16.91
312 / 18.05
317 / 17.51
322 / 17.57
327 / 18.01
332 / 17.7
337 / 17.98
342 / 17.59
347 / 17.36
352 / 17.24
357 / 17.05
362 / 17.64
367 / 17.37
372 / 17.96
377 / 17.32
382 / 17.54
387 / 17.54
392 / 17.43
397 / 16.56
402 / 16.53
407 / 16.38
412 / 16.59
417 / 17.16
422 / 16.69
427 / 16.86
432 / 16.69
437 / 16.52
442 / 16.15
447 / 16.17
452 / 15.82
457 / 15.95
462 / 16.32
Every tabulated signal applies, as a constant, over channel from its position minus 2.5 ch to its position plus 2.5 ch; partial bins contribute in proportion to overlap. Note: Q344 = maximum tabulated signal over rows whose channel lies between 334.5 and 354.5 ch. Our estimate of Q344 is 17.98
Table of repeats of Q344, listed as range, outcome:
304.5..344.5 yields 18.05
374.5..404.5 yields 17.54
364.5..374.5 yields 17.96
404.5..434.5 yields 17.16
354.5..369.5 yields 17.64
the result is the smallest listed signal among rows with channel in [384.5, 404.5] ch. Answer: 16.53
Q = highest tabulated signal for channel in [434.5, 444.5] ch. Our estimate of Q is 16.52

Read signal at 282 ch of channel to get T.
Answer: 16.73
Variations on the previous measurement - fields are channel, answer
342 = 17.59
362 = 17.64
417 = 17.16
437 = 16.52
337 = 17.98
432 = 16.69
